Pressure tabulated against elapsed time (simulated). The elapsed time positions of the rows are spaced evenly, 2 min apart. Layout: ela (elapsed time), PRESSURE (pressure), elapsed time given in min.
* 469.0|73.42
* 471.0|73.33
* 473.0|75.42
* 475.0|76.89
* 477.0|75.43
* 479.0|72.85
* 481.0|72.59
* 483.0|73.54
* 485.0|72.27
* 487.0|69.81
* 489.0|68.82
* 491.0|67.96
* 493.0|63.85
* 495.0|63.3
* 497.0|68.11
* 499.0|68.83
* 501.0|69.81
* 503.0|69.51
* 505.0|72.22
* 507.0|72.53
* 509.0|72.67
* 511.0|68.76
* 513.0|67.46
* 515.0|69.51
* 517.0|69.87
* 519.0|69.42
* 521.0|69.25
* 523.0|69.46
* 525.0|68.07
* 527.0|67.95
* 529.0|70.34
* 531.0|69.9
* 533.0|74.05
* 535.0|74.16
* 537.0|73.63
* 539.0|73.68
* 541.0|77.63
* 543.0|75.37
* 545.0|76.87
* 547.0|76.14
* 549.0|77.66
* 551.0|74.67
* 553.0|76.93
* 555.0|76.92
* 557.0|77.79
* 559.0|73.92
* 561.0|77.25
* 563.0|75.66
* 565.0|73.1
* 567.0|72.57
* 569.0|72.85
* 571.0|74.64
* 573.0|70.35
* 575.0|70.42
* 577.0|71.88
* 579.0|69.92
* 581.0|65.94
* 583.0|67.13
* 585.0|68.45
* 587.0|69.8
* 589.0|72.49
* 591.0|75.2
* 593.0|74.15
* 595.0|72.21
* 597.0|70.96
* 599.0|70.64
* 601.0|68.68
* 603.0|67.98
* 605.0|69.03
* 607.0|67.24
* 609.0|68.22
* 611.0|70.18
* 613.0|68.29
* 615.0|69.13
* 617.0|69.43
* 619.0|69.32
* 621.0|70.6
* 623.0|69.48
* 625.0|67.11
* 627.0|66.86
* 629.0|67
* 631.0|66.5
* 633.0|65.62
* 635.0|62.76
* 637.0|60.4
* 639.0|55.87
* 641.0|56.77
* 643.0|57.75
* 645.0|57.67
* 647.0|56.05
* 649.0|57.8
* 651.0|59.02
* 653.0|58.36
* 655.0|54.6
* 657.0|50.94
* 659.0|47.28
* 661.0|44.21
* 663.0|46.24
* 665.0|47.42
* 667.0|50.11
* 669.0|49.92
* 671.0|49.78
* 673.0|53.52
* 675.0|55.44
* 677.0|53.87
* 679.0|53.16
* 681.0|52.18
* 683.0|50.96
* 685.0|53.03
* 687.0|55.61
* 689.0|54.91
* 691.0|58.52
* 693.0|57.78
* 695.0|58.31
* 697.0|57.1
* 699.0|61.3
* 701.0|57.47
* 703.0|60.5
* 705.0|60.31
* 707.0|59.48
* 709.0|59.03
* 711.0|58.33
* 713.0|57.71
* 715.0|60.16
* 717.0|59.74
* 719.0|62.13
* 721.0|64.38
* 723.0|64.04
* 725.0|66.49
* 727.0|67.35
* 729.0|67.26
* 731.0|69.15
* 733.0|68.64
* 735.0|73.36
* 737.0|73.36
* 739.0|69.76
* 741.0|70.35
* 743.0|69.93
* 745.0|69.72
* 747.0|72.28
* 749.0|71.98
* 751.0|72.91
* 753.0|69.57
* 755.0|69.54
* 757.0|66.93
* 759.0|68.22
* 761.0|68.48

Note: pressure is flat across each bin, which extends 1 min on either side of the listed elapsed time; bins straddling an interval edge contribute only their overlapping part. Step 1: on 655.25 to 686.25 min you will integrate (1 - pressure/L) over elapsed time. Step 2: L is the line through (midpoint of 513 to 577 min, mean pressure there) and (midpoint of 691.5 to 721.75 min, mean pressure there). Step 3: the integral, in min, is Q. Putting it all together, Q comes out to 5.87 min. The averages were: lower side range 73.1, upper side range 59.5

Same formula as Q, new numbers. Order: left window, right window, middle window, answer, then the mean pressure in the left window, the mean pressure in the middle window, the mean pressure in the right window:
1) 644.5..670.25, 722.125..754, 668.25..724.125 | 3.22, 52.1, 57.1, 69.8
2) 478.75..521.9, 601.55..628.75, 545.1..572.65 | -2.47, 69.6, 75.3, 68.6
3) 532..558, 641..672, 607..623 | -2.08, 75.8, 69.2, 52.6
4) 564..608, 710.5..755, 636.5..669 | 7.35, 70.7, 53.6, 67.4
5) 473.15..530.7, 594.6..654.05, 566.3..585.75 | -0.95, 70.1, 70.4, 65.2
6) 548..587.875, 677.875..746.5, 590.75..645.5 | 1.73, 72.9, 66.9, 61.9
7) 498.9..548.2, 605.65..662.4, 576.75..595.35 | -1.28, 71.6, 70.6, 61.9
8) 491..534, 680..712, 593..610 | -1.68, 69.2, 69.7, 57.2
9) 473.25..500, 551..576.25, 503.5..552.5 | 0.28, 70.5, 72.2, 74.4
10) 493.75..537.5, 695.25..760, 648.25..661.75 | 2.77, 69.9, 53.3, 65.5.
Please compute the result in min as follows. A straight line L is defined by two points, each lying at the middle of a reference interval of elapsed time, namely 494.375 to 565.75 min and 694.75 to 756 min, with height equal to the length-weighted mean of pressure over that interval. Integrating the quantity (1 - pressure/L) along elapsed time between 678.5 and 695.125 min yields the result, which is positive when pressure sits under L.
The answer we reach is 3.0 min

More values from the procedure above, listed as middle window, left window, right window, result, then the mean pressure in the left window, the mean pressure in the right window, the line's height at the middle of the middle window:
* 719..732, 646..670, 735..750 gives 0.2 min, 51.8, 71.2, 67.3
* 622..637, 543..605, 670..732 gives 0.1 min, 72.8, 58.7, 66.6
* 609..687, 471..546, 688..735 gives 7.6 min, 71.2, 61.6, 64.6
